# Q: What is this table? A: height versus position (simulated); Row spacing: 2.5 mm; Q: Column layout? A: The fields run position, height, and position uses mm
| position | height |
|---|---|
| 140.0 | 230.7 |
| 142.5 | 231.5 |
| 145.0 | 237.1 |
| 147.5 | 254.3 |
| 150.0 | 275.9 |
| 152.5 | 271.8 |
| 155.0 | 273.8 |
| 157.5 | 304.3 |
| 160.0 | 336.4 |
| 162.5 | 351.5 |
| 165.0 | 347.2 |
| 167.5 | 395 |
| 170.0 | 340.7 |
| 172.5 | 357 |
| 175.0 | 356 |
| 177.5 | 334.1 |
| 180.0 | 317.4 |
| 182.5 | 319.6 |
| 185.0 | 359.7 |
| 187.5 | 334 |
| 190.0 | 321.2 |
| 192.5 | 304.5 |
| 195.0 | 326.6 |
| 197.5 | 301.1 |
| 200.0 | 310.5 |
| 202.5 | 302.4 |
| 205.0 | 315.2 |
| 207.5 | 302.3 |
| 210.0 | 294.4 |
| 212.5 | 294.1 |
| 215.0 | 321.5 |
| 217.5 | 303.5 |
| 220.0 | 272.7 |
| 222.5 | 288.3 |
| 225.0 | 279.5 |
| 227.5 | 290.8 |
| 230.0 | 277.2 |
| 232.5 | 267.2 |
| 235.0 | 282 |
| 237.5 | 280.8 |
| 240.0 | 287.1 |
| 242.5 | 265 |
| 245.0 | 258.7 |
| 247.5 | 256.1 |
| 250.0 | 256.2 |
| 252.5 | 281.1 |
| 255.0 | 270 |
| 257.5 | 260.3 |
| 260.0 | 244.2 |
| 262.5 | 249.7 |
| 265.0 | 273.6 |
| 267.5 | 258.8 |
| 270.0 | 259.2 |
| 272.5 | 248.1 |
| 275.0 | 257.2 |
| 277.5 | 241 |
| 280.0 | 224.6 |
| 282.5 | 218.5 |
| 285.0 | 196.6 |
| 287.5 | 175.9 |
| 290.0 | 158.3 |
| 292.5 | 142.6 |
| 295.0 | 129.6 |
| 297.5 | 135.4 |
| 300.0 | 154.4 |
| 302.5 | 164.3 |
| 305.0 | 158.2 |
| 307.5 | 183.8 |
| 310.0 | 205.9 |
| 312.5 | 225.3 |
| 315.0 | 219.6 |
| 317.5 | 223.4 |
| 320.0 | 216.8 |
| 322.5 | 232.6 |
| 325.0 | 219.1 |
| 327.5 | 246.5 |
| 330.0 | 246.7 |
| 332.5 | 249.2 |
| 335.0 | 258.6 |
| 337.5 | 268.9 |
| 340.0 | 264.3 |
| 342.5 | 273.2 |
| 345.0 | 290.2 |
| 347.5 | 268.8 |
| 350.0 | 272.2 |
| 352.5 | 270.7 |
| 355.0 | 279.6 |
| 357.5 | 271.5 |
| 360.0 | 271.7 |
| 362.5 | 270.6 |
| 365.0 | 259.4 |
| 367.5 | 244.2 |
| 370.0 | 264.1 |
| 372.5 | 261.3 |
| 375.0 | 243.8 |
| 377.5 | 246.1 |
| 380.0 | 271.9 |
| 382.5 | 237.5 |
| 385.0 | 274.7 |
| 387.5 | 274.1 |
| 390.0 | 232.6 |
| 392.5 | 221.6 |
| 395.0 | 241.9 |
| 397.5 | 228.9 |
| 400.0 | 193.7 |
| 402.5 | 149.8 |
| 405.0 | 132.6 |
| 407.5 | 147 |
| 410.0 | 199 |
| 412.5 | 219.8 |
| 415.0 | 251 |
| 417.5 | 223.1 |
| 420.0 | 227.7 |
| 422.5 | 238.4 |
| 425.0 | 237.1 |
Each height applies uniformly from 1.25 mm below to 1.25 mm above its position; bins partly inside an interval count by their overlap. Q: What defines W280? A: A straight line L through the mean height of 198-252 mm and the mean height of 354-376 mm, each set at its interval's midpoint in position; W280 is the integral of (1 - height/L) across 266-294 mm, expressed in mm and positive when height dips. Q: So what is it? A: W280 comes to 6.2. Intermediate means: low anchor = 286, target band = 216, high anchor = 263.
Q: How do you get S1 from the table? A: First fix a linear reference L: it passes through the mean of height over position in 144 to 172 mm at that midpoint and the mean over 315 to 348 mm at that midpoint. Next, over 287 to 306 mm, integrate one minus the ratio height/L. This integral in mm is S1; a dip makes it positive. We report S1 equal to 8.0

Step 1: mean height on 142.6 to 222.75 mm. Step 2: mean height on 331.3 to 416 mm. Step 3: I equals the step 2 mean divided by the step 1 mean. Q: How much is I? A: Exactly 0.8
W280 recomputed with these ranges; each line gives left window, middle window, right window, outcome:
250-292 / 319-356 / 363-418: -3.9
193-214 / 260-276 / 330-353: 1.7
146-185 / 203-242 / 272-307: -4.7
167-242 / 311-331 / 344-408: 2.8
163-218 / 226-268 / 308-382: 4.3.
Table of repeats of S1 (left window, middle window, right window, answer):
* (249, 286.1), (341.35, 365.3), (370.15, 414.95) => -4.27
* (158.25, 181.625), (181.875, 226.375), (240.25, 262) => 0.46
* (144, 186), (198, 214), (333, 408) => 0.10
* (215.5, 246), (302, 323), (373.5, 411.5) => 3.87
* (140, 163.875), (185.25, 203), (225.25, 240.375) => -2.37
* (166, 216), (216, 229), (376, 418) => 0.92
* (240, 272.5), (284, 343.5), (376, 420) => 9.26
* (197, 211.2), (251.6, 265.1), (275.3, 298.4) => -2.17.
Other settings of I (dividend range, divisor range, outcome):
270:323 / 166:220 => 0.61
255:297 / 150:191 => 0.67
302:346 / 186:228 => 0.76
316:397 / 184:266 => 0.88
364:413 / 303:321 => 1.12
